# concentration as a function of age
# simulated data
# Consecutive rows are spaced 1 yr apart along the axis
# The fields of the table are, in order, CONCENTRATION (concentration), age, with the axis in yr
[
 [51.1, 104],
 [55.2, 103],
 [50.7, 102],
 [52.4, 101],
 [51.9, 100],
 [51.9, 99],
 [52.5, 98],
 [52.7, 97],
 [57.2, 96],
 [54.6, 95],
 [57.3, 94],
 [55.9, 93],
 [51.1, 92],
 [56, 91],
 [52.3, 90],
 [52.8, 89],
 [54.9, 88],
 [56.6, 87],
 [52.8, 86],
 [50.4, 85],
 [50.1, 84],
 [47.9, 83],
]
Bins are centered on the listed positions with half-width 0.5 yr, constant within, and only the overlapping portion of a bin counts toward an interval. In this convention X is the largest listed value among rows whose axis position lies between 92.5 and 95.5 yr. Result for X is 57.3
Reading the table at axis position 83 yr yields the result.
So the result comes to 47.9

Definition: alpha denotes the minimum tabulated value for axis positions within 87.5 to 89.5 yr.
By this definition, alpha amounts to 52.8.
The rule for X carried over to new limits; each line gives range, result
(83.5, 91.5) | 56.6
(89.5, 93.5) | 56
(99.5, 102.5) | 52.4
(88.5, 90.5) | 52.8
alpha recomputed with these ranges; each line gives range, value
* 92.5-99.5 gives 51.9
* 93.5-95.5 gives 54.6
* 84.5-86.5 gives 50.4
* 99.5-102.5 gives 50.7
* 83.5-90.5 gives 50.1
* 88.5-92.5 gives 51.1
